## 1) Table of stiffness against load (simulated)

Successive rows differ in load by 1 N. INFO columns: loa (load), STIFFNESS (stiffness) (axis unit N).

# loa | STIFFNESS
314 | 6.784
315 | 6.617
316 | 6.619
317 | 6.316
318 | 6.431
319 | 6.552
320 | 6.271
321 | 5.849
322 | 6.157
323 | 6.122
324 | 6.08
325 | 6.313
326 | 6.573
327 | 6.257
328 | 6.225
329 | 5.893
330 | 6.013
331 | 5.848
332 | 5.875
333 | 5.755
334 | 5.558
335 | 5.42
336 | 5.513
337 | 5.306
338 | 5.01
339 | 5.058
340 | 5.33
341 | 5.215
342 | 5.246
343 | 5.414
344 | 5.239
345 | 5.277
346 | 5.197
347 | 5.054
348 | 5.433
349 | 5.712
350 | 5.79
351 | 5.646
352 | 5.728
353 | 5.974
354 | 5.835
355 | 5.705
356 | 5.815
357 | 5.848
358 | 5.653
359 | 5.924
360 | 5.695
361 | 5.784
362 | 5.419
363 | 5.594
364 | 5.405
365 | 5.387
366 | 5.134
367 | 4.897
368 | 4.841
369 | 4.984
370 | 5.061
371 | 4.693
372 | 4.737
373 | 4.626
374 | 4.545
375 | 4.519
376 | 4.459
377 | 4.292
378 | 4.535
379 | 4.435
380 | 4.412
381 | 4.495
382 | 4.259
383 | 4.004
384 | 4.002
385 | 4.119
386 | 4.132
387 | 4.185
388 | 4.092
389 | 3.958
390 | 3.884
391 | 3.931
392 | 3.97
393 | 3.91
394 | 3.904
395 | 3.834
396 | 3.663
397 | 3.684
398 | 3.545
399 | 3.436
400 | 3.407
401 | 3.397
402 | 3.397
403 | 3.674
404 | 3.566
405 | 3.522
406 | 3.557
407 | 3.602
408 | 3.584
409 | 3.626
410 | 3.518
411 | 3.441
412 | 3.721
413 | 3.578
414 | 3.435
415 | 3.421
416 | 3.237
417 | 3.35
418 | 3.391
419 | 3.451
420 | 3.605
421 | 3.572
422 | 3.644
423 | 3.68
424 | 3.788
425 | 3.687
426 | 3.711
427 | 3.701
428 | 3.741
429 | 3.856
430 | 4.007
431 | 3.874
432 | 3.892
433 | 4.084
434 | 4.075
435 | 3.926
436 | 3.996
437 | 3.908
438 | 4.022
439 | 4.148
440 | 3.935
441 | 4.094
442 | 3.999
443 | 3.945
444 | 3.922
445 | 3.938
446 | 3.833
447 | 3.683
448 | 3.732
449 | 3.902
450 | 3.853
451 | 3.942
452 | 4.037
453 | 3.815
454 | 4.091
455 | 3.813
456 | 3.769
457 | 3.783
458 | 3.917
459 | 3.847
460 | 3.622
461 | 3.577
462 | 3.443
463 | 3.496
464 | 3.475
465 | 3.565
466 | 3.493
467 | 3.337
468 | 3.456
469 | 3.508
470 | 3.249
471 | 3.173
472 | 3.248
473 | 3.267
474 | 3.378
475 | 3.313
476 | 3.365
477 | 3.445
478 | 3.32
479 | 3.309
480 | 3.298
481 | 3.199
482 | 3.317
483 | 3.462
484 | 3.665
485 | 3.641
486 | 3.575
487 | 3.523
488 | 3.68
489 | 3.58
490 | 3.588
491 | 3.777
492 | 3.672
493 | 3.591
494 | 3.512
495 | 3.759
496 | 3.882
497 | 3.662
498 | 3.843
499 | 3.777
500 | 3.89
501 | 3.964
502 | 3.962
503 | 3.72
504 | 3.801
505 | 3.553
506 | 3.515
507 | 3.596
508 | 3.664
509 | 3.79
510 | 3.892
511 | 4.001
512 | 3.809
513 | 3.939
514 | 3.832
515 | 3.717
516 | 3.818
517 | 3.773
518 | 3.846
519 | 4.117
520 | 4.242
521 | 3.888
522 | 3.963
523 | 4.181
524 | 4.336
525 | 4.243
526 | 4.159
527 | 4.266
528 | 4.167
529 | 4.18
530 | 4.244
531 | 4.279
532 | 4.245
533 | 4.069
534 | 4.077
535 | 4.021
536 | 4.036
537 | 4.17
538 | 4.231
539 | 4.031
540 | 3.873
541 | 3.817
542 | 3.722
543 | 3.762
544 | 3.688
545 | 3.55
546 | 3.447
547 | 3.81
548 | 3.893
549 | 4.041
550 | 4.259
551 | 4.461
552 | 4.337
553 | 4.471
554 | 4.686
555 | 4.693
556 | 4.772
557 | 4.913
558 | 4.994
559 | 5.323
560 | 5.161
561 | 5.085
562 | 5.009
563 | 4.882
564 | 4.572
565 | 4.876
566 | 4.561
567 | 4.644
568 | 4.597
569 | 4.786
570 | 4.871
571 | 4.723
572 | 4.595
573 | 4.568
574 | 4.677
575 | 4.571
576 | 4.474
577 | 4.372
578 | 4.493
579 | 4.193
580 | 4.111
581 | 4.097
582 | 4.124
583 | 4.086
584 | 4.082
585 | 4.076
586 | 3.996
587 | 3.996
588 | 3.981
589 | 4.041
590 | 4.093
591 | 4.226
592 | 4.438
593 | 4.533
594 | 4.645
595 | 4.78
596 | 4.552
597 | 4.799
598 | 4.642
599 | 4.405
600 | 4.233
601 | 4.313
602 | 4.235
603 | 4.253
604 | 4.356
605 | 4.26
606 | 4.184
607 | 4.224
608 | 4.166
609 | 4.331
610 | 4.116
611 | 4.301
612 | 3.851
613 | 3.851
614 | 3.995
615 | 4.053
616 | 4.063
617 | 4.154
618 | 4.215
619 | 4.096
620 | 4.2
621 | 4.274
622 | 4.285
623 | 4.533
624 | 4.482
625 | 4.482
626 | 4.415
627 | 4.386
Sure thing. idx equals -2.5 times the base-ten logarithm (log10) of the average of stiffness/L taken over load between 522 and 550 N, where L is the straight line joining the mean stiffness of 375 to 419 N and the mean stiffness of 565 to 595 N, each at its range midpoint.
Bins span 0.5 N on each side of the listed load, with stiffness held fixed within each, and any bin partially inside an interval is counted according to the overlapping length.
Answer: 0.058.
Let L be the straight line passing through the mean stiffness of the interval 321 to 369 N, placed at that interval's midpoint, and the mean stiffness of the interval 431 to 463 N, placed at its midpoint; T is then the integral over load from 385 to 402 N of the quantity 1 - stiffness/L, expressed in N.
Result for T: 3.51 N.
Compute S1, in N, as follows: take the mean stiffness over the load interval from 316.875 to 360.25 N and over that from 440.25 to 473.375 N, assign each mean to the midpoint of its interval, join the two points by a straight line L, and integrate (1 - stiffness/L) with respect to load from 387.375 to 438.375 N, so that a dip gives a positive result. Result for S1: 8.6 N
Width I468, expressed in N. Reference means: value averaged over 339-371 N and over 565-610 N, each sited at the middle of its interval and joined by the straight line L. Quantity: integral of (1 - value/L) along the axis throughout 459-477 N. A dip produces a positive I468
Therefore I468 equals 5.5 N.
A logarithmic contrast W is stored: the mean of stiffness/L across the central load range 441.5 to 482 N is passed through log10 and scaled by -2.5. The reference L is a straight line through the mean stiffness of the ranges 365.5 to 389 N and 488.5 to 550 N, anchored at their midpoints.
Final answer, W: 0.15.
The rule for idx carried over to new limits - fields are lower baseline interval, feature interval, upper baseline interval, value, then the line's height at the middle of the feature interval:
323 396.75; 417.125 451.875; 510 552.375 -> 0.201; 4.62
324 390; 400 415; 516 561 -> 0.359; 4.92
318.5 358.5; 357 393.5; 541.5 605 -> 0.179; 5.51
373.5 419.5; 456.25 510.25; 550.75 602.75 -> 0.165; 4.16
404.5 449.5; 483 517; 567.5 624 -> 0.072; 3.99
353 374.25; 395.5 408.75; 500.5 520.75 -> 0.361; 4.94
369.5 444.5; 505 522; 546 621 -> 0.097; 4.19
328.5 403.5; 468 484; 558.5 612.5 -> 0.359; 4.65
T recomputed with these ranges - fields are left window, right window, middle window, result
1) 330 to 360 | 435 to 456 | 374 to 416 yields 7.9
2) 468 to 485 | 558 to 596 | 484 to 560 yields -2.2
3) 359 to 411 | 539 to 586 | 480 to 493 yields 2.4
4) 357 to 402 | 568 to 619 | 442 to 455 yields 1.6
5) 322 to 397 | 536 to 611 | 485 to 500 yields 3.1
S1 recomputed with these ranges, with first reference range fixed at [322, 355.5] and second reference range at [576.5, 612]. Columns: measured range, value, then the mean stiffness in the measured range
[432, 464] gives 7.6 N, 3.87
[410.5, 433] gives 6.8 N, 3.64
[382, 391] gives 2.2 N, 4.05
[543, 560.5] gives 0.5 N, 4.36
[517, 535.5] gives 2.0 N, 4.13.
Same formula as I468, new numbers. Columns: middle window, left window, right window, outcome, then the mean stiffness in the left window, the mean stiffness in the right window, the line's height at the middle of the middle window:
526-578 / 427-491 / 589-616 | -3.8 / 3.68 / 4.29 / 4.08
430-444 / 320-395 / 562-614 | 2.6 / 5.16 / 4.37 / 4.89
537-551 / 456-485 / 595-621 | 0.0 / 3.46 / 4.25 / 3.88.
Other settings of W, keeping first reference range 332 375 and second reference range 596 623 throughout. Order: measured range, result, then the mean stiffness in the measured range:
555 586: -0.05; 4.6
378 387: 0.23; 4.25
